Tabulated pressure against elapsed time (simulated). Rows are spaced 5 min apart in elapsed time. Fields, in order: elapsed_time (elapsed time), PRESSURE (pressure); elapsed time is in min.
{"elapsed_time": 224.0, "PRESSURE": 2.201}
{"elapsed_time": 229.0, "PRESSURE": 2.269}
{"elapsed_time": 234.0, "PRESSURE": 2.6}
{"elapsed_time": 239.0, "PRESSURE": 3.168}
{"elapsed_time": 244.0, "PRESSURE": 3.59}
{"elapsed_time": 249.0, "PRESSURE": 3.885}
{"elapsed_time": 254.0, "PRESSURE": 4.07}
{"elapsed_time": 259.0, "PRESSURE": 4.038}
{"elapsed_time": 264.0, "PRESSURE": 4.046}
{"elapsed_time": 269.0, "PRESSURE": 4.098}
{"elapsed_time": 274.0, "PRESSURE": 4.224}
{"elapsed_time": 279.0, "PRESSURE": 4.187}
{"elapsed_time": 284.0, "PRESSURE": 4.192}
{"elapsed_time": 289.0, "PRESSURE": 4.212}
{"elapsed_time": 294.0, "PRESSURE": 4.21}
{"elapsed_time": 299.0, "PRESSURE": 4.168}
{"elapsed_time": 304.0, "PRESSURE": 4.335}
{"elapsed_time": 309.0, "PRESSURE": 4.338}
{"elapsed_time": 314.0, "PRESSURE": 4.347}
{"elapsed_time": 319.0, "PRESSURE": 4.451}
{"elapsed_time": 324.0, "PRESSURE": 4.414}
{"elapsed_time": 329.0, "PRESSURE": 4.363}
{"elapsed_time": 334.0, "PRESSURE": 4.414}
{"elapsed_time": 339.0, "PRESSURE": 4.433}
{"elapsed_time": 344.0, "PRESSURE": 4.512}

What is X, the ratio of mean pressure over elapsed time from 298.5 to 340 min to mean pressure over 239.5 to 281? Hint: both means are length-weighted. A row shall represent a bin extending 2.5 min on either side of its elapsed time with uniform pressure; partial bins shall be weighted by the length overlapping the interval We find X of 1.10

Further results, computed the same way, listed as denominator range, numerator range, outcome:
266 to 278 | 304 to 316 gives 1.04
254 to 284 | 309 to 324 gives 1.07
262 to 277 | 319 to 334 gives 1.07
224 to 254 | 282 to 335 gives 1.39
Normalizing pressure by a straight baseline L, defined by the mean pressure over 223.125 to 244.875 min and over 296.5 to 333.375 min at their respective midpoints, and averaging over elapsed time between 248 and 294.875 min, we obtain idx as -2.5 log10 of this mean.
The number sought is -0.19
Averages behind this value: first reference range 2.75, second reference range 4.35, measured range 4.12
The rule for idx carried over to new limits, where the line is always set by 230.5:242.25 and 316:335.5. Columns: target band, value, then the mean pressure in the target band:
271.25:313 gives -0.111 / 4.24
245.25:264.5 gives -0.239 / 3.98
